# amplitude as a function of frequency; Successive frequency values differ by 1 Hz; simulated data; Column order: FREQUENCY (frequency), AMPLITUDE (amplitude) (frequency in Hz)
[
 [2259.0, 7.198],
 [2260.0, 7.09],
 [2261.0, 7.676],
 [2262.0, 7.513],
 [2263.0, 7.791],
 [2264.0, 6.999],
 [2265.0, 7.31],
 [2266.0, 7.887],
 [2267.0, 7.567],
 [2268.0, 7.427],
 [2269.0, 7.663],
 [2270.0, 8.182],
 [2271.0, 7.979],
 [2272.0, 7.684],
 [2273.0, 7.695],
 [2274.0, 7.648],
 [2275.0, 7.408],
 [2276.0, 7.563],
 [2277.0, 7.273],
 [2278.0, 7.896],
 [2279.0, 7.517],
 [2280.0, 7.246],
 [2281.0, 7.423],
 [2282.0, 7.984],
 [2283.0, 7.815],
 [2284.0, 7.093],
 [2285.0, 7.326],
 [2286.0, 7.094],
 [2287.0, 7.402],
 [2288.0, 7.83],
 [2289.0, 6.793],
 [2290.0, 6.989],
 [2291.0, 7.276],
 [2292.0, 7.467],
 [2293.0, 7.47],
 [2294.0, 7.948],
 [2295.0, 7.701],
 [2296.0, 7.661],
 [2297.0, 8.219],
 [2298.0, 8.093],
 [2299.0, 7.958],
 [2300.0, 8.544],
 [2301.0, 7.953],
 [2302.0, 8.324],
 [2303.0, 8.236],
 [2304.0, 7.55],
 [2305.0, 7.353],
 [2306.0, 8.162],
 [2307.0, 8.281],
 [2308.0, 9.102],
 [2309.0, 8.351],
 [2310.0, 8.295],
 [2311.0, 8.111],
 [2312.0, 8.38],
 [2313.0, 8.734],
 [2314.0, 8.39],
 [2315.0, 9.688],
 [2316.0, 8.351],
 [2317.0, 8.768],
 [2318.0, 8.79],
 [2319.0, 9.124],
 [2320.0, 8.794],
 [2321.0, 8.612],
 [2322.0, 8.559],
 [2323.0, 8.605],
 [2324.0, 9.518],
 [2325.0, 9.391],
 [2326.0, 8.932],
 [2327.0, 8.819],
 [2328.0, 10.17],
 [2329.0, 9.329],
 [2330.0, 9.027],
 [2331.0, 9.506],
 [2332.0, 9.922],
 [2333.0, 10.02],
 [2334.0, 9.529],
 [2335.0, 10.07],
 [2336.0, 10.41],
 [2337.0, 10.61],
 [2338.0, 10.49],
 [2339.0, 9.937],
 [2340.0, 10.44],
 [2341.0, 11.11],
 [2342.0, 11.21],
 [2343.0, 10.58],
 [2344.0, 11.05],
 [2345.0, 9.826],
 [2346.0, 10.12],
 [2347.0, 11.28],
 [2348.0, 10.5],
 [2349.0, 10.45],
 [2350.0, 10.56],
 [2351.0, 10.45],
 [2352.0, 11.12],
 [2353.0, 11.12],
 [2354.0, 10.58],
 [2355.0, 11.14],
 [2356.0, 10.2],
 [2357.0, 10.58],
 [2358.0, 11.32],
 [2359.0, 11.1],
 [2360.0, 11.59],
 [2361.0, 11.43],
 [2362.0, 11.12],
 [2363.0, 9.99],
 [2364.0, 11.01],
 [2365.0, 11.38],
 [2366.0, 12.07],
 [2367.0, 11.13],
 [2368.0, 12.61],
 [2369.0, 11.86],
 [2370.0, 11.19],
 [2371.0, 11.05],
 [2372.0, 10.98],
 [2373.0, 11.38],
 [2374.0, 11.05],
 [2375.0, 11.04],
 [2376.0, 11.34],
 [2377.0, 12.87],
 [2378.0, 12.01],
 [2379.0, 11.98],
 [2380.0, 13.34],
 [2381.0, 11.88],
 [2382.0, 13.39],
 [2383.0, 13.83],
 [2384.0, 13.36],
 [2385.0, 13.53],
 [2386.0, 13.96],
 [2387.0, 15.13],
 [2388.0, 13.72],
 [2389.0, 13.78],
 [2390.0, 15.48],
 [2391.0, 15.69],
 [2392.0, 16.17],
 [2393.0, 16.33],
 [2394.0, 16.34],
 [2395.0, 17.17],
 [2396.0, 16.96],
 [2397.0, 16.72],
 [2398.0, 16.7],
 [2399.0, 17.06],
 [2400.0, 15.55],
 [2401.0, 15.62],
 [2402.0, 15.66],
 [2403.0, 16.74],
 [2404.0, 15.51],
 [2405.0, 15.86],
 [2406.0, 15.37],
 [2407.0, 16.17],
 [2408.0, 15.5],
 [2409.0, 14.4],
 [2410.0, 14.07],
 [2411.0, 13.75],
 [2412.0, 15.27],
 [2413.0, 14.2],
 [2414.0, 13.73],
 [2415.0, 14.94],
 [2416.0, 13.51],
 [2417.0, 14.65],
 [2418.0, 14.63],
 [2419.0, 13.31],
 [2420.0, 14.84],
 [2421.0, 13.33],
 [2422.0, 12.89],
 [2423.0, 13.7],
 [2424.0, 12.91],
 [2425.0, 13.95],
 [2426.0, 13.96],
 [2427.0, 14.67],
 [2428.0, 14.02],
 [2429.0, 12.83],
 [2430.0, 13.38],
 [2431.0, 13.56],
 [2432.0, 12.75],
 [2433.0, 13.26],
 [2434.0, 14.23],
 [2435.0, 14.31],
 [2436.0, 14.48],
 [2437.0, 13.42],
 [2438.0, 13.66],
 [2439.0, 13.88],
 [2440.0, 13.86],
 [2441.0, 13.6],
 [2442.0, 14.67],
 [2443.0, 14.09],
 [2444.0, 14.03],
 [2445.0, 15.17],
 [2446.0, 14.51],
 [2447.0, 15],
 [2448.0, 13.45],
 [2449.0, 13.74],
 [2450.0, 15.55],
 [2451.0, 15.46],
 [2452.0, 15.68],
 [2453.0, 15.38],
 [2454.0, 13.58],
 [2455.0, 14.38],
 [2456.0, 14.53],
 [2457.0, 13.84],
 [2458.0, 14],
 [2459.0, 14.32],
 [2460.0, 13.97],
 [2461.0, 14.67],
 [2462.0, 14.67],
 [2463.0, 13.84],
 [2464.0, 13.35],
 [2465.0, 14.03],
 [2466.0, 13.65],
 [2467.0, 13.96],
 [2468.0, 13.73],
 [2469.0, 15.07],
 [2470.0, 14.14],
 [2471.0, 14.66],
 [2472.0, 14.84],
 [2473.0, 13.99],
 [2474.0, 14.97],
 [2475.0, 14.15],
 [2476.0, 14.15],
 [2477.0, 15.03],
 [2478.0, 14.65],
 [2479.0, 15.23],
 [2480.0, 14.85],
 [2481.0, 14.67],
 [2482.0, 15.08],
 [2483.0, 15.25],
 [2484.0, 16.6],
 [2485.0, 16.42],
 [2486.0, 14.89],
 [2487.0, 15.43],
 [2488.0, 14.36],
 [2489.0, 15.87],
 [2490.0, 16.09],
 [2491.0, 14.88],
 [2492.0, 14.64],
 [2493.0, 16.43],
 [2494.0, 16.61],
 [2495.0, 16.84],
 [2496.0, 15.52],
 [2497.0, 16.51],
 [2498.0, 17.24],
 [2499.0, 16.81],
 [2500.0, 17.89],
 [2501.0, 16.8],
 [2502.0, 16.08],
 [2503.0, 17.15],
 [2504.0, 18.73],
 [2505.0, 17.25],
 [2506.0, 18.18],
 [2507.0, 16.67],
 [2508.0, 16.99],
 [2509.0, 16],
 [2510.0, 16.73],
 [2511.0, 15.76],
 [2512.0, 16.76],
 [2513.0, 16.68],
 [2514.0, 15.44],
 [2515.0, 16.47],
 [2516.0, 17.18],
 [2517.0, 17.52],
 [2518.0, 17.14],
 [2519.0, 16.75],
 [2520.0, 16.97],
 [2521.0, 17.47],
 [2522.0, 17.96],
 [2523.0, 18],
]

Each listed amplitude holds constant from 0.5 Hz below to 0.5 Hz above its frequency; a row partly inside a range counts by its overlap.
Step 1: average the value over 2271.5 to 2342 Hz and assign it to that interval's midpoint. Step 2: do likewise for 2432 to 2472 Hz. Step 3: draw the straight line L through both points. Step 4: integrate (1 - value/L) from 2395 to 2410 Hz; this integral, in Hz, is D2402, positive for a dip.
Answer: -4.5 Hz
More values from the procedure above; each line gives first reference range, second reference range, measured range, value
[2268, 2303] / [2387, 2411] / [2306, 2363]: 6.59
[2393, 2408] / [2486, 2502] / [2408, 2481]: 8.89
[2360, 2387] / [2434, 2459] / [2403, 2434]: -1.80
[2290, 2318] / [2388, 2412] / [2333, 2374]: 3.94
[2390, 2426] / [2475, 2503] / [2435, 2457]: 1.47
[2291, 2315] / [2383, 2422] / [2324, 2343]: 0.58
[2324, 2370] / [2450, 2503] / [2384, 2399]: -4.21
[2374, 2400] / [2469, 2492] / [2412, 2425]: 0.56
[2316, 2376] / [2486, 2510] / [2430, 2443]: 0.18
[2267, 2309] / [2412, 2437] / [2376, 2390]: -1.52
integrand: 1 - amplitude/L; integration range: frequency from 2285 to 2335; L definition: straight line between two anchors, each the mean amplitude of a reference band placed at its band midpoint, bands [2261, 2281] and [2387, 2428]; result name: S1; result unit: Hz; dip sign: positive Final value 6.58 Hz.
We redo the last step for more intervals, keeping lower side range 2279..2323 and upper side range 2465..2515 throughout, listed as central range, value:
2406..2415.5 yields -1.7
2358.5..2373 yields -0.9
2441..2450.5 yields -0.3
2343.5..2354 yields -0.7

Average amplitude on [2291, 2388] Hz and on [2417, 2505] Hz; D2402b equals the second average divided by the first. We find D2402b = 1.45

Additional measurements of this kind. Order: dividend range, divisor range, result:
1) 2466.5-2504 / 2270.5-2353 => 1.77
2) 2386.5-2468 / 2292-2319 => 1.77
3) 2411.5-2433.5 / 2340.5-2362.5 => 1.28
